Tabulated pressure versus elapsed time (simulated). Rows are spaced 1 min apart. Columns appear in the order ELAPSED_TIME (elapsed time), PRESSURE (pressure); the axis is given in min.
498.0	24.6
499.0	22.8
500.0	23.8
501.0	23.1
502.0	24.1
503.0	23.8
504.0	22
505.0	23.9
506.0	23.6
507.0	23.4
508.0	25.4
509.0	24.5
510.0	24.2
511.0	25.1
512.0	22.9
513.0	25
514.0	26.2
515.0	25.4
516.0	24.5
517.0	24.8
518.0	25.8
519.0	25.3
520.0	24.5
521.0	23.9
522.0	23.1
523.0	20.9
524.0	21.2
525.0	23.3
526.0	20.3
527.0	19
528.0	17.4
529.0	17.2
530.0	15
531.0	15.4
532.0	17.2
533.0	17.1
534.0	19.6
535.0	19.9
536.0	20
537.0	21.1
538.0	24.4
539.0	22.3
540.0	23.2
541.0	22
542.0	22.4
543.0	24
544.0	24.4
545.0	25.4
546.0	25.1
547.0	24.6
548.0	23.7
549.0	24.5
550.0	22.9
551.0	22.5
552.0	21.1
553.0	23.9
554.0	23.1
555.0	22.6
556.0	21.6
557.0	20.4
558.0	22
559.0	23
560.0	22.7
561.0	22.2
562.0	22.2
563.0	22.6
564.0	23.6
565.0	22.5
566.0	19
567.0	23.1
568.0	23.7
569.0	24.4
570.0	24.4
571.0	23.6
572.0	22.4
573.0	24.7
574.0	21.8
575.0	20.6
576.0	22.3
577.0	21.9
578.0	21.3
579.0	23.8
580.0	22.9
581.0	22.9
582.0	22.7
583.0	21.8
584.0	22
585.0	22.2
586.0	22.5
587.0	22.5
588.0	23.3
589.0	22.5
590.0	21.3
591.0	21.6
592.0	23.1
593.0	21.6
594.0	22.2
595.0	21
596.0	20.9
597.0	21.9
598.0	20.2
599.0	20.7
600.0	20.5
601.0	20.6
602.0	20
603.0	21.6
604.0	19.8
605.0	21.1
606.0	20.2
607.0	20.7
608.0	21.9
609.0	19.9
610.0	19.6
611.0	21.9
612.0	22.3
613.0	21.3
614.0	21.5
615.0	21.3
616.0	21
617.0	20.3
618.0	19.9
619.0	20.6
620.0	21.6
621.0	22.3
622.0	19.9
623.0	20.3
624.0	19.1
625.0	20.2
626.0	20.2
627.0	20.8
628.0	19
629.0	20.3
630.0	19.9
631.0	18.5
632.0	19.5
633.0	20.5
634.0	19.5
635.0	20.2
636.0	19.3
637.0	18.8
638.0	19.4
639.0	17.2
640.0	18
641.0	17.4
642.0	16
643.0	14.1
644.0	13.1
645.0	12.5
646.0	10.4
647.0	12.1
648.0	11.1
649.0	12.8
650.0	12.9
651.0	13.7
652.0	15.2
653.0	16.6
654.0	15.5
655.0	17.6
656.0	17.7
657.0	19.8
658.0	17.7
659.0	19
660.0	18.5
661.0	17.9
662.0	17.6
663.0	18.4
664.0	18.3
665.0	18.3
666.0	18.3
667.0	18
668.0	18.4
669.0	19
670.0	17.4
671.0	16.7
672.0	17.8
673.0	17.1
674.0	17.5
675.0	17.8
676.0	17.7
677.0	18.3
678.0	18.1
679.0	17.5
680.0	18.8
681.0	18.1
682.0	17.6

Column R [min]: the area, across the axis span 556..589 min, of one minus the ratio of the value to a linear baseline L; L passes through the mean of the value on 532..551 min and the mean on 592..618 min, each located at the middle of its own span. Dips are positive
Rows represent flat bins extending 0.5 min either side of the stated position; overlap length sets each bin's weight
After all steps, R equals -1.2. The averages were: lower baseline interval 22.4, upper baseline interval 21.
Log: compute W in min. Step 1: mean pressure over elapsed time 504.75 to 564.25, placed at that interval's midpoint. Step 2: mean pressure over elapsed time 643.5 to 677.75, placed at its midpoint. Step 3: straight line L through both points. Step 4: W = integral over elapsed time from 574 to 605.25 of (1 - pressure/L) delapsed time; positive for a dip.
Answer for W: -2.9 min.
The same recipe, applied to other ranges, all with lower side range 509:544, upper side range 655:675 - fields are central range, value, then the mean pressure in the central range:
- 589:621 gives -2.17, 21.1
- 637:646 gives 1.40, 15.8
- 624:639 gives -0.49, 19.6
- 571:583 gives -1.15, 22.5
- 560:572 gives -1.15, 22.8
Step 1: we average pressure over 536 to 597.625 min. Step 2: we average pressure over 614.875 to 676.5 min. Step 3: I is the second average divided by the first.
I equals 0.79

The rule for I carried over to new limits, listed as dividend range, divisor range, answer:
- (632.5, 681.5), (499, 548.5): 0.75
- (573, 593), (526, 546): 1.09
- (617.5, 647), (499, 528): 0.78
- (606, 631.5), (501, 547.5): 0.91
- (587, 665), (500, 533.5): 0.85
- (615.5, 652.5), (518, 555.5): 0.82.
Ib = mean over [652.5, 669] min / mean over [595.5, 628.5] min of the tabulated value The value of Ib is 0.9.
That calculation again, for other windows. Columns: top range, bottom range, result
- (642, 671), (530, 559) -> 0.74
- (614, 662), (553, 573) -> 0.79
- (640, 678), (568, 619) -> 0.76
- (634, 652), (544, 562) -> 0.67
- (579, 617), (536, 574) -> 0.94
